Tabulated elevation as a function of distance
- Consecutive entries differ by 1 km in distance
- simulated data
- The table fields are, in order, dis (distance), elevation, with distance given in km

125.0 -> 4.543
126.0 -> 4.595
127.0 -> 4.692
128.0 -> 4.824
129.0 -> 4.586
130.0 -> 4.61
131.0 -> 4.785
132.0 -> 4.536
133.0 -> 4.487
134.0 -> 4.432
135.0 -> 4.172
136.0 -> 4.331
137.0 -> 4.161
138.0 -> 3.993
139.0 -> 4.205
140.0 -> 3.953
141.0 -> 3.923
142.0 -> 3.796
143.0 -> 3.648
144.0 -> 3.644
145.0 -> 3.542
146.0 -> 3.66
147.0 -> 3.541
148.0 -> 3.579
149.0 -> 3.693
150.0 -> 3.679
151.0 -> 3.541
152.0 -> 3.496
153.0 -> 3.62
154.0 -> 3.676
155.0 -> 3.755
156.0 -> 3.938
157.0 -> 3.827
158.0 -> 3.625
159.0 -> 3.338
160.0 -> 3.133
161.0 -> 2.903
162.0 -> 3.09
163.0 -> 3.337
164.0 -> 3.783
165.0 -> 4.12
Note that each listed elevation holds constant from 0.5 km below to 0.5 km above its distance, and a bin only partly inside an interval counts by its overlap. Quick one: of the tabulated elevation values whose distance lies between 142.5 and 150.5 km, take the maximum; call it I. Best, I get 3.693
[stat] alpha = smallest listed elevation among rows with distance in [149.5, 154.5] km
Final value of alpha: 3.496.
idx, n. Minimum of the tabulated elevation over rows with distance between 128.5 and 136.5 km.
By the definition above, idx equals 4.172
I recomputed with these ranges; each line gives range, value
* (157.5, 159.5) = 3.625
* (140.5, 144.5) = 3.923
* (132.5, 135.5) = 4.487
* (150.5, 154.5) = 3.676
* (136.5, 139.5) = 4.205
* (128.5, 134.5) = 4.785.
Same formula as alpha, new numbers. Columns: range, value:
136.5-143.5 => 3.648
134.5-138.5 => 3.993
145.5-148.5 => 3.541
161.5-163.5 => 3.09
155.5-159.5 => 3.338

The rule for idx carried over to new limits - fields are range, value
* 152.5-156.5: 3.62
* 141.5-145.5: 3.542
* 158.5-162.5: 2.903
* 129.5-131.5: 4.61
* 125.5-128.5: 4.595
